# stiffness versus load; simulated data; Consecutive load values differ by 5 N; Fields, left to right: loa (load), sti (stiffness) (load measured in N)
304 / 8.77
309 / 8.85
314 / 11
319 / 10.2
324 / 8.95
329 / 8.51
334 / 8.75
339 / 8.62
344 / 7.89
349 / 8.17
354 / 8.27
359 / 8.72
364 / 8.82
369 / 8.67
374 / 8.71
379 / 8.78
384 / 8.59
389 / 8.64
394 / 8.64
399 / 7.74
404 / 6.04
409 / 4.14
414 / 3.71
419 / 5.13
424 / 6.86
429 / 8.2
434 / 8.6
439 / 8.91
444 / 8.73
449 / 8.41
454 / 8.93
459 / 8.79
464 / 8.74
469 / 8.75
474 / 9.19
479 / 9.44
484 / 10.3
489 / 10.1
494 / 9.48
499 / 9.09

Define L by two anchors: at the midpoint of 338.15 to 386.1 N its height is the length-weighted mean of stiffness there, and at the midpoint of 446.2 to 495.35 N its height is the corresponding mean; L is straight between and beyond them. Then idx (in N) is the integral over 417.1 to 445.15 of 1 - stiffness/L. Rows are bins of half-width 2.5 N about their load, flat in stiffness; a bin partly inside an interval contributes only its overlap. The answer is 3.8 N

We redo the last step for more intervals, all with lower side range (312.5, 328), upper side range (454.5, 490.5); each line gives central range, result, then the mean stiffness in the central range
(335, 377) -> 5.2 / 8.5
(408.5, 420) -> 6.3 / 4.25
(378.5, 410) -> 6.5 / 7.59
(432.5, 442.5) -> 0.7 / 8.77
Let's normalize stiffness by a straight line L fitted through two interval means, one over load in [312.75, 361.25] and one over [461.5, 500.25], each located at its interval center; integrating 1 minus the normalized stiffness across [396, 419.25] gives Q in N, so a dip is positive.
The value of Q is 9.36 N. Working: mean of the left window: 8.86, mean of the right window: 9.4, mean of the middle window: 5.44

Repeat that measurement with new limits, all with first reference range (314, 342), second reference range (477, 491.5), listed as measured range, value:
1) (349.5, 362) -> 1.1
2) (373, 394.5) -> 1.8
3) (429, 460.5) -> 3.5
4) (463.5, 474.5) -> 1.1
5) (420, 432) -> 3.0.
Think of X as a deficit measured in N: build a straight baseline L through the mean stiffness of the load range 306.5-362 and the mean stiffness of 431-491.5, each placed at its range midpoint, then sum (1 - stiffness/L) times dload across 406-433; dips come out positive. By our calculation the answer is 9.7 N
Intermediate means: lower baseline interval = 8.9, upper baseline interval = 9.07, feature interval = 5.78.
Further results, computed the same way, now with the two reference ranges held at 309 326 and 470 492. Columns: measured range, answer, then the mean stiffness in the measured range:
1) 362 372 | 1.1 N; 8.74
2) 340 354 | 2.5 N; 8.14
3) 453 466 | 1.2 N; 8.81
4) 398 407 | 2.9 N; 6.6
